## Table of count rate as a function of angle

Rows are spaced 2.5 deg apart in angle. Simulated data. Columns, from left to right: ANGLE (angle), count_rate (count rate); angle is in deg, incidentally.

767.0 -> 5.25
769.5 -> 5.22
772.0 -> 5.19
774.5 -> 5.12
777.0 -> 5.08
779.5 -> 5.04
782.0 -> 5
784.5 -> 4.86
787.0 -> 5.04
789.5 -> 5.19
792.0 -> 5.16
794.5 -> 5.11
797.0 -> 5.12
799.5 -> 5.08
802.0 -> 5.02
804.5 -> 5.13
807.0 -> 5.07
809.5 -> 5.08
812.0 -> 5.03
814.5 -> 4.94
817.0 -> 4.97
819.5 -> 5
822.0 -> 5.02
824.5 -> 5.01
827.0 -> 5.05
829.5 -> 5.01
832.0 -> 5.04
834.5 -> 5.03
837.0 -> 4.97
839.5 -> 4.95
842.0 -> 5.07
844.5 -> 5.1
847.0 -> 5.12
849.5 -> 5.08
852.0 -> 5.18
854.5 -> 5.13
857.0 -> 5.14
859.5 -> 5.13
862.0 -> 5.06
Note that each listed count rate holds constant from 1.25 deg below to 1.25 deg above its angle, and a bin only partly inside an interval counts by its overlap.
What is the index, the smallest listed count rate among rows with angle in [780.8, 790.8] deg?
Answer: 4.86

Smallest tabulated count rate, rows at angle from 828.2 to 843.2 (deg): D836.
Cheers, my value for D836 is 4.95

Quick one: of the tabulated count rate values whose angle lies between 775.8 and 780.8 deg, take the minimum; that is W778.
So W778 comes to 5.04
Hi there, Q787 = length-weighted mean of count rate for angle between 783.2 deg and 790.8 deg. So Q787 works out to 5.03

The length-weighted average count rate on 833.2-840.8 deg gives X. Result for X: 4.98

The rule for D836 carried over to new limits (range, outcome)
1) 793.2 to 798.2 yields 5.11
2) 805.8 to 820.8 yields 4.94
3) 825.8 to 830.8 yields 5.01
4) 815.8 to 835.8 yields 4.97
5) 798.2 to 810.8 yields 5.02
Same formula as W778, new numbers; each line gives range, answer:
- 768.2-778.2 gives 5.08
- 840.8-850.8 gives 5.07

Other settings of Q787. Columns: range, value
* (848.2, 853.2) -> 5.13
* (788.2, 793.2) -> 5.17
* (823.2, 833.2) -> 5.03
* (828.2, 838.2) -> 5.01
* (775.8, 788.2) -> 5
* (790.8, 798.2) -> 5.13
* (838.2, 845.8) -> 5.04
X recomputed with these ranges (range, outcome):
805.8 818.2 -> 5.02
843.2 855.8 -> 5.12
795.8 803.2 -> 5.07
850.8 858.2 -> 5.15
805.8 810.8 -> 5.07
